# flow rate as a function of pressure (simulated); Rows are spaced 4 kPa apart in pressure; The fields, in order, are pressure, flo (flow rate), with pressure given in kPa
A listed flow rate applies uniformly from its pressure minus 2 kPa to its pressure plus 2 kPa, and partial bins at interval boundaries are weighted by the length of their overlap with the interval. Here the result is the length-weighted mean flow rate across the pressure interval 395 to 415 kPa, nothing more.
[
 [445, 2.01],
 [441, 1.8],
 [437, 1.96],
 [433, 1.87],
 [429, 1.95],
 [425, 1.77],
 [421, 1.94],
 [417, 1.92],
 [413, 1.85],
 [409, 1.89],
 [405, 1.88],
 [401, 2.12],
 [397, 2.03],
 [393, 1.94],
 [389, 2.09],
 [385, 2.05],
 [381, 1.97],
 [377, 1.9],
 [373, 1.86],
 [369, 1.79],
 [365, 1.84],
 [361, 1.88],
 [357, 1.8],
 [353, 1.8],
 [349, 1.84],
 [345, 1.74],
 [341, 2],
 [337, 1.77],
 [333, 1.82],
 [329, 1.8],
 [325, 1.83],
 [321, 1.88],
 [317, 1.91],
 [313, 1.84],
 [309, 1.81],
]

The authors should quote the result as 1.95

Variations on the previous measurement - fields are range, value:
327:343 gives 1.85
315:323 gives 1.9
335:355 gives 1.83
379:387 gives 2.01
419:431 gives 1.89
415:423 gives 1.93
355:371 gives 1.83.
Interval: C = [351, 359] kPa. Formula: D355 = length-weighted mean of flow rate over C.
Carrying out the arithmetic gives 1.8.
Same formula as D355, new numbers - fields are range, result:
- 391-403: 2.03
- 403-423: 1.9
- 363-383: 1.87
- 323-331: 1.81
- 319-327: 1.85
